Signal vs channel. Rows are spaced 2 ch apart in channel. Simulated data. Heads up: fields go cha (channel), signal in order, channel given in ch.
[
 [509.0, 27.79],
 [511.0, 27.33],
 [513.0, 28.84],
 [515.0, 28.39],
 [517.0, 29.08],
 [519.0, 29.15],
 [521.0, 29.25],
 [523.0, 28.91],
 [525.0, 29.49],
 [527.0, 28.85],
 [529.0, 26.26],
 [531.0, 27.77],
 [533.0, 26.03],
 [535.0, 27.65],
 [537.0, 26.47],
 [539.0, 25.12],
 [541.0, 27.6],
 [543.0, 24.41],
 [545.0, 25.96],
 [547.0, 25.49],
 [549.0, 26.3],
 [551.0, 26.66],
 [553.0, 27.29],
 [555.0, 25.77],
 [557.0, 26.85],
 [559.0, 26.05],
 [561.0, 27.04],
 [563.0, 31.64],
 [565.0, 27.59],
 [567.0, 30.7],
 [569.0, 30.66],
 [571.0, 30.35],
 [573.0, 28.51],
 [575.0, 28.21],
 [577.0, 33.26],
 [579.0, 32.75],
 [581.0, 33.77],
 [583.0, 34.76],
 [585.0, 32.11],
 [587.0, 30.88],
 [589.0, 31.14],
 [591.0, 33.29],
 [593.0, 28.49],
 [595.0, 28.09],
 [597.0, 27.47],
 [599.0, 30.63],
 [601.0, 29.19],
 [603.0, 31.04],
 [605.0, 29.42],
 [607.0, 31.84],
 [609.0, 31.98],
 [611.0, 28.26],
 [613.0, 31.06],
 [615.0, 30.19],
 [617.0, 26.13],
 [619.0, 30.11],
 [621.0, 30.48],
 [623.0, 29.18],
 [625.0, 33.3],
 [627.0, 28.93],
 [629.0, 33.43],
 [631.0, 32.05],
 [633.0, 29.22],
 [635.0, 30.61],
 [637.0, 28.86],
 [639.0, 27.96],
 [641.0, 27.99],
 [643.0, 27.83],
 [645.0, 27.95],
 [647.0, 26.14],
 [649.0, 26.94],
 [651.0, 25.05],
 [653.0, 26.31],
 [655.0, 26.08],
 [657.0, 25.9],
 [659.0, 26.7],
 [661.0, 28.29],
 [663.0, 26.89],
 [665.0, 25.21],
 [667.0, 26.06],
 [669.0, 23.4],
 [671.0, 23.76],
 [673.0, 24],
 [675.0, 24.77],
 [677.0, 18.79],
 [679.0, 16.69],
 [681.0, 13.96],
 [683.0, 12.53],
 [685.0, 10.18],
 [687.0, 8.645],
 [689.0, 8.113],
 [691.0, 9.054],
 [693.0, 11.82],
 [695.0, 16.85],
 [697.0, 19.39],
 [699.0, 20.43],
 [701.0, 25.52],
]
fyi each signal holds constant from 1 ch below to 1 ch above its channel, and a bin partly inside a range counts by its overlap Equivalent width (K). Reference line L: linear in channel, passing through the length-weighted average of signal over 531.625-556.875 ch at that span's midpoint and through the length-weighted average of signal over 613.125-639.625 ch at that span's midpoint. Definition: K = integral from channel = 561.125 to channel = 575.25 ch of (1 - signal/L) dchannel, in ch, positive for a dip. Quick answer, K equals -1.13 ch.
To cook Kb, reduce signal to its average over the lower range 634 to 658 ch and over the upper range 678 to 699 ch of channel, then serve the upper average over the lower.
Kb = 0.48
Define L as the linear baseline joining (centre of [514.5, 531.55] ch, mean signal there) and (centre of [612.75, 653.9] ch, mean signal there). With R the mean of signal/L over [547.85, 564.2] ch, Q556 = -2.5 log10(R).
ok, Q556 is 0.06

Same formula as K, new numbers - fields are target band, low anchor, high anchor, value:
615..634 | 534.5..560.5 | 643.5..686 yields -4.8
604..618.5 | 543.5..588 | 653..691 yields -2.5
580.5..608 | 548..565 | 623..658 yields -3.0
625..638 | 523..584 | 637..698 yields -3.9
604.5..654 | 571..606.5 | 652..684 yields -4.5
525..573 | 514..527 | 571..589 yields 4.6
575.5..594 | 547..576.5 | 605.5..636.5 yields -2.0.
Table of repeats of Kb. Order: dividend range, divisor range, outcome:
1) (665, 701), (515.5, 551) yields 0.64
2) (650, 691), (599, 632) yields 0.68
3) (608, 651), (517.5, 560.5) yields 1.09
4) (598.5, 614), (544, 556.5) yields 1.16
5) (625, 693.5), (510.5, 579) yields 0.84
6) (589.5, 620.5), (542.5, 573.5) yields 1.08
